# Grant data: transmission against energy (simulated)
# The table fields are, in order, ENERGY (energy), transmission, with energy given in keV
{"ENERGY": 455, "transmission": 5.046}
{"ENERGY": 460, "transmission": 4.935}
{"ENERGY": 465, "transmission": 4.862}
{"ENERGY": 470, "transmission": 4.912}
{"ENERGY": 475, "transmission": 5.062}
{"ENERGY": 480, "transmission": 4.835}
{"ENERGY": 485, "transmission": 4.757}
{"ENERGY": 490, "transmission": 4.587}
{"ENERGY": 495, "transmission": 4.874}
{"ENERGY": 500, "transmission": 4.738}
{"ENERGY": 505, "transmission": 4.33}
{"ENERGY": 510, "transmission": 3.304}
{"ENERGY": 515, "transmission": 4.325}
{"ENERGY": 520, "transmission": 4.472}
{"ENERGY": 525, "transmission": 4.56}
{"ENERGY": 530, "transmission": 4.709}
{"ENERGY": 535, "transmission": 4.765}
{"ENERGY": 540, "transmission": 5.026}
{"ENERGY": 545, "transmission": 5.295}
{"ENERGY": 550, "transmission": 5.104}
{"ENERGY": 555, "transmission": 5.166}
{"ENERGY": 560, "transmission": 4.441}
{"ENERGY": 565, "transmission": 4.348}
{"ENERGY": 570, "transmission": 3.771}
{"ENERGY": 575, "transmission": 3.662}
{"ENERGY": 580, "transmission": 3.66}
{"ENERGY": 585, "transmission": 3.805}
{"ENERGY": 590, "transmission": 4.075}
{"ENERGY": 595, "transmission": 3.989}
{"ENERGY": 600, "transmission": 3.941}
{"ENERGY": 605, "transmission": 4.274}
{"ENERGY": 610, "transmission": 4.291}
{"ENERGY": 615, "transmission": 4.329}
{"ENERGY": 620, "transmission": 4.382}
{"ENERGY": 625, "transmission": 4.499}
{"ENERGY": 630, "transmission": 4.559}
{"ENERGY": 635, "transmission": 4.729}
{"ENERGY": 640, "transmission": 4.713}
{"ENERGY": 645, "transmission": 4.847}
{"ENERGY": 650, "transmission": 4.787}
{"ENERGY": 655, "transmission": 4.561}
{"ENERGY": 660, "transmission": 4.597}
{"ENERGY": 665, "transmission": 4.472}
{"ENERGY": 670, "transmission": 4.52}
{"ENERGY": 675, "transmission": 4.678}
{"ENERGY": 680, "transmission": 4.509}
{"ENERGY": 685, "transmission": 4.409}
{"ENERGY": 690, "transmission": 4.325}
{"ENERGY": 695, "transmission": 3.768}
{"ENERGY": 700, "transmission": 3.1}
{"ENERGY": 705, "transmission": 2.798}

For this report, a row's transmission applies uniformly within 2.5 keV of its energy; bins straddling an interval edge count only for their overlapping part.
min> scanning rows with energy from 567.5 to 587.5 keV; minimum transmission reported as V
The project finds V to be 3.66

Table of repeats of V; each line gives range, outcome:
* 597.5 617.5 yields 3.941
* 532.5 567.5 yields 4.348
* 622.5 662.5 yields 4.499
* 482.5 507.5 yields 4.33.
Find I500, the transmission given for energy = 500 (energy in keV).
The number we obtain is 4.738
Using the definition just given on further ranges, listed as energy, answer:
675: 4.678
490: 4.587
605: 4.274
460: 4.935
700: 3.1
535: 4.765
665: 4.472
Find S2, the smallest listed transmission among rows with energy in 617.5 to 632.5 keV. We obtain 4.382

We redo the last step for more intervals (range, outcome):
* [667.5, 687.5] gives 4.409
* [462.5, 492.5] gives 4.587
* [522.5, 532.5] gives 4.56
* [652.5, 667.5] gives 4.472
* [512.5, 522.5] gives 4.325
